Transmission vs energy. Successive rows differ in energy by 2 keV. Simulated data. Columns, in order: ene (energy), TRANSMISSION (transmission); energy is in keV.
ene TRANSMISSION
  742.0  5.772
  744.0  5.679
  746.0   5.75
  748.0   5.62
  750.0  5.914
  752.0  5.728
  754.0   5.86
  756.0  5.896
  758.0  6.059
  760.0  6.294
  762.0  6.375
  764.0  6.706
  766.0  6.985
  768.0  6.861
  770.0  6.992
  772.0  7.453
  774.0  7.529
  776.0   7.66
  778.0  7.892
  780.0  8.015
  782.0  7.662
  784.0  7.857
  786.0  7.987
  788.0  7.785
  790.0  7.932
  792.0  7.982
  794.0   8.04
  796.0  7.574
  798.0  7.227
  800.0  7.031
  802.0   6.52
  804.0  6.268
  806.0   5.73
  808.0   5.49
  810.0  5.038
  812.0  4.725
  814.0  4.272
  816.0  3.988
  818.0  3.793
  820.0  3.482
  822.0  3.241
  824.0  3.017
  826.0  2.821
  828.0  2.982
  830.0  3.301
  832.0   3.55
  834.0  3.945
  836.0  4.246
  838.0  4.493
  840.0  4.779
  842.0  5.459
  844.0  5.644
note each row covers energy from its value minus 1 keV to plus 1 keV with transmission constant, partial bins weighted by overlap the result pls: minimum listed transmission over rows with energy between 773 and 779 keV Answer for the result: 7.529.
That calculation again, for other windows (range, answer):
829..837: 3.301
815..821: 3.482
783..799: 7.227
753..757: 5.86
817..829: 2.821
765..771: 6.861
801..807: 5.73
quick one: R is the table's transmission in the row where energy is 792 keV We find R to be 7.982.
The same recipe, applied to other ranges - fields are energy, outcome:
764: 6.706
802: 6.52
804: 6.268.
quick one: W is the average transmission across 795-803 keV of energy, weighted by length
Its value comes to 7.09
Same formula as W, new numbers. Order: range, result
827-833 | 3.28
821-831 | 3.07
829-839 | 3.91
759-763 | 6.33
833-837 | 4.1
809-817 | 4.51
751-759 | 5.89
